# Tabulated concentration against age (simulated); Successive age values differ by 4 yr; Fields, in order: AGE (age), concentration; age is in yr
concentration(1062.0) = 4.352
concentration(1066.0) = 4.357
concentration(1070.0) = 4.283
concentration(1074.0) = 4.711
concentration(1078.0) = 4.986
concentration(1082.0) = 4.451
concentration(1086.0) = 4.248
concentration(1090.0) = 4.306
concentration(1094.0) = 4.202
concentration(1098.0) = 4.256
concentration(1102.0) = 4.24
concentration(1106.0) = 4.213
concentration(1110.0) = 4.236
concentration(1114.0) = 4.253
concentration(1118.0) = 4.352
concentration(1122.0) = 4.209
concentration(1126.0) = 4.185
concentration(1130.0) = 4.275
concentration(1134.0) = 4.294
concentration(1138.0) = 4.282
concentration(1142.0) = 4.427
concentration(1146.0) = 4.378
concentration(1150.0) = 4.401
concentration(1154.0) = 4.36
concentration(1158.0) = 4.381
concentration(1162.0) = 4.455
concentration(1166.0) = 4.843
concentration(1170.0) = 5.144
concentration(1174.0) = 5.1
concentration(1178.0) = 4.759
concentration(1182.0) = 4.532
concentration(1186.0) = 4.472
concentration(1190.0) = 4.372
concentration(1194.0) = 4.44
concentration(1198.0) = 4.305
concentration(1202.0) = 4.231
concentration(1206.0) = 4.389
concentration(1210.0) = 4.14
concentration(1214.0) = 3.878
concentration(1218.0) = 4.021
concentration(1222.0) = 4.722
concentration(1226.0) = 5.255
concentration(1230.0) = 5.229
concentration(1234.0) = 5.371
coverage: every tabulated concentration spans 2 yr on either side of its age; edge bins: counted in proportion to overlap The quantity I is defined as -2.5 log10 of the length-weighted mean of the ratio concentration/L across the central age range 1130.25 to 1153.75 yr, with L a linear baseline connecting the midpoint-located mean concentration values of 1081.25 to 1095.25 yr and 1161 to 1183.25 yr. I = 0.07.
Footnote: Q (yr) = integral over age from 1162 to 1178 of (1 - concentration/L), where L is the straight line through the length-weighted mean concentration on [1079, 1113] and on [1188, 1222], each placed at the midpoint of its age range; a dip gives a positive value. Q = -2.5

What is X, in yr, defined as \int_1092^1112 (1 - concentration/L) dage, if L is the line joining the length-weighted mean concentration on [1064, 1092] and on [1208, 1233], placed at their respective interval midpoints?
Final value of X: 1.2 yr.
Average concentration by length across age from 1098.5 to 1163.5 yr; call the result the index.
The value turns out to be 4.31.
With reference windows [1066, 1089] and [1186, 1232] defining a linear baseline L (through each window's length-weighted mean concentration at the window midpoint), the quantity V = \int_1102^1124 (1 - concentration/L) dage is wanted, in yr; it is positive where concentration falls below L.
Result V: 1.19 yr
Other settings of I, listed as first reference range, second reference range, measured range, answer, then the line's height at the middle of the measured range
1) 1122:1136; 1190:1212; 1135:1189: -0.073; 4.27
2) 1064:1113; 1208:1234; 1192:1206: 0.057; 4.57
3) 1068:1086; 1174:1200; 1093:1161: 0.063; 4.55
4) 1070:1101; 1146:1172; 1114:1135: 0.062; 4.51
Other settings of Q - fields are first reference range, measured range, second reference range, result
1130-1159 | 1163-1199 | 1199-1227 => -2.6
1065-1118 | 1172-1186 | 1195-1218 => -1.7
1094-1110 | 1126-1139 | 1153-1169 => 0.4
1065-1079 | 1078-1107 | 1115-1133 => 0.8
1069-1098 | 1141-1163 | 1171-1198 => 0.8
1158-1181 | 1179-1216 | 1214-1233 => 3.5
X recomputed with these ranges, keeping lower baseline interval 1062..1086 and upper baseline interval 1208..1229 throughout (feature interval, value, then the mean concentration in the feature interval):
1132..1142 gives 0.37 yr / 4.32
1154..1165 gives 0.06 yr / 4.45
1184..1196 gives 0.08 yr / 4.43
